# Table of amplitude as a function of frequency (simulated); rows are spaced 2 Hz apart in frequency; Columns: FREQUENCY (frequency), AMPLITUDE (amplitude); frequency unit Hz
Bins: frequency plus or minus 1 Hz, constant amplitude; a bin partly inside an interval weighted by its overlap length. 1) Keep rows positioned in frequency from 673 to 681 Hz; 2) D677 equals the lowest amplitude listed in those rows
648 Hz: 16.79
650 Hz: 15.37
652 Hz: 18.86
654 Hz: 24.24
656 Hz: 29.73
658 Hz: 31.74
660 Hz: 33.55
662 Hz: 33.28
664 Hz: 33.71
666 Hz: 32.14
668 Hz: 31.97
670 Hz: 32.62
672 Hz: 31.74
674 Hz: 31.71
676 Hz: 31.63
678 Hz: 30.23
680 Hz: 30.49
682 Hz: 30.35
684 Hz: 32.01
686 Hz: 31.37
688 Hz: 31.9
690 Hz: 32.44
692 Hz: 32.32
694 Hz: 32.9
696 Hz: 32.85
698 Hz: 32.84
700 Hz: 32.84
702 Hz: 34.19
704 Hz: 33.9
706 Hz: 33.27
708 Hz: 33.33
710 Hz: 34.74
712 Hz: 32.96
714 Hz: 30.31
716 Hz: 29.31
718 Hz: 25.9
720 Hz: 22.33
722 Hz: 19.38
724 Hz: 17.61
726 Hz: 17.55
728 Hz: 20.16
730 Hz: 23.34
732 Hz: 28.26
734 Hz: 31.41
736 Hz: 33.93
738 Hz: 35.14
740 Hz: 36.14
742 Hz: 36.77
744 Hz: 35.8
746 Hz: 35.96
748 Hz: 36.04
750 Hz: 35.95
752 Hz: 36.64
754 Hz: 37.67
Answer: 30.23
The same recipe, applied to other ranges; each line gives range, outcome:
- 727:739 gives 20.16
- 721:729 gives 17.55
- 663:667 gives 32.14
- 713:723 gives 19.38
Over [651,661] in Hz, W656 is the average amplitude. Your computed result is 27.6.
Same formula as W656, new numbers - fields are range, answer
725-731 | 20.3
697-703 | 33.3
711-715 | 31.6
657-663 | 32.9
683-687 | 31.7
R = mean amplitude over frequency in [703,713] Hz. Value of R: 33.6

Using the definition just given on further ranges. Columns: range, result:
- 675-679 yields 30.9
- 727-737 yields 27.4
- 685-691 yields 31.9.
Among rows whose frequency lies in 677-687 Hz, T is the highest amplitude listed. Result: 32.01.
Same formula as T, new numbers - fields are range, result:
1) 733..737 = 33.93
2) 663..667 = 33.71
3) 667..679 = 32.62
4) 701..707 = 34.19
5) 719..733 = 28.26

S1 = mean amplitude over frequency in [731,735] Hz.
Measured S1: 29.8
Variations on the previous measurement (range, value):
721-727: 18.2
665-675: 32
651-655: 21.5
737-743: 36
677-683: 30.4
